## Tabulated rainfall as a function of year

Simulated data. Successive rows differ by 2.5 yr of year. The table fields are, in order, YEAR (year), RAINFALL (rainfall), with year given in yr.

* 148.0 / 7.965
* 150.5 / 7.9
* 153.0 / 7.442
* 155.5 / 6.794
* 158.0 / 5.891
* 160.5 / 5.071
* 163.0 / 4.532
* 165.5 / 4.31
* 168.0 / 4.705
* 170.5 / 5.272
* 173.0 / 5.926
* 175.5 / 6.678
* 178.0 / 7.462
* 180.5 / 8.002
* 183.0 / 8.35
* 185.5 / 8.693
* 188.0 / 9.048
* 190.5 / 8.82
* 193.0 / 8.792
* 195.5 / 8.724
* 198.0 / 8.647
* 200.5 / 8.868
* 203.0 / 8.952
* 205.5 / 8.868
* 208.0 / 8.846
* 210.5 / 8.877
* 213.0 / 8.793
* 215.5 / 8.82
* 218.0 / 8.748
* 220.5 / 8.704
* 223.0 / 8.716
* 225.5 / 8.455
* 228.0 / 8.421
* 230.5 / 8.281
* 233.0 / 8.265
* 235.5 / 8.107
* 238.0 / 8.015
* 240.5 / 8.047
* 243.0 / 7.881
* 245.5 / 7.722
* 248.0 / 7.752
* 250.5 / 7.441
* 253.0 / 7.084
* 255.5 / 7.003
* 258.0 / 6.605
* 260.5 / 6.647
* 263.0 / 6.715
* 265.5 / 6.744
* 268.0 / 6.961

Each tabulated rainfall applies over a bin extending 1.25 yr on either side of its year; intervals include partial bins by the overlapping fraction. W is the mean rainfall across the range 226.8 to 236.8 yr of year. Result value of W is 8.27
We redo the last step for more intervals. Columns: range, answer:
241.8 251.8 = 7.7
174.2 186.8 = 7.83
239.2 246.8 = 7.88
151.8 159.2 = 6.71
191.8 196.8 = 8.76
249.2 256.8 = 7.18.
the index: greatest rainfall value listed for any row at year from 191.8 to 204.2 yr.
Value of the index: 8.952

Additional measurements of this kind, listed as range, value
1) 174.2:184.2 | 8.35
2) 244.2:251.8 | 7.752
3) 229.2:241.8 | 8.281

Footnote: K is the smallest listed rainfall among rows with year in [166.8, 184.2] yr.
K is 4.705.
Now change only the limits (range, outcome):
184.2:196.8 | 8.693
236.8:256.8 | 7.003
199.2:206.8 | 8.868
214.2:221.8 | 8.704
